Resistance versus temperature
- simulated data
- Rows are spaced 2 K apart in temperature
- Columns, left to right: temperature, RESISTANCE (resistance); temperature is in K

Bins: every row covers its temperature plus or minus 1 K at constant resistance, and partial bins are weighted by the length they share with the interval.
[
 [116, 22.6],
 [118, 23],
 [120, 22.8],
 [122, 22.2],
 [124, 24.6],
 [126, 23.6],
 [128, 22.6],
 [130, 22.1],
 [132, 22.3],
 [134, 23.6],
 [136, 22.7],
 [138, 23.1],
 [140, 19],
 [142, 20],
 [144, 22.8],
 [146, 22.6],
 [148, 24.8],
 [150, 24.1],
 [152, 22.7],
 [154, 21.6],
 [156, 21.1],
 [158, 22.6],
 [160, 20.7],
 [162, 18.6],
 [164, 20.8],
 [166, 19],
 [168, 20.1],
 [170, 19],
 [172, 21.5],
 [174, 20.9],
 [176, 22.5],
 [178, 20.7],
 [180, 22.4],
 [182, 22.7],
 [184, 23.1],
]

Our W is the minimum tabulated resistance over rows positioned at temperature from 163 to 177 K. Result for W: 19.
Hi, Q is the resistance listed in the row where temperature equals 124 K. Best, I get 24.6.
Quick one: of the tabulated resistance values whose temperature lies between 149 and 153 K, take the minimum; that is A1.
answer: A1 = 22.7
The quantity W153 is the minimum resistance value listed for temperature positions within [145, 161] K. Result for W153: 20.7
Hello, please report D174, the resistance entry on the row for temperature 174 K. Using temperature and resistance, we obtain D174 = 20.9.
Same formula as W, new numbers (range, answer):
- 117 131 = 22.1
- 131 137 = 22.3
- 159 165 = 18.6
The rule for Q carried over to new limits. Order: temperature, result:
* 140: 19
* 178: 20.7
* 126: 23.6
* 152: 22.7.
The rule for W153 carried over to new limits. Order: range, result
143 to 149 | 22.6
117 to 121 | 22.8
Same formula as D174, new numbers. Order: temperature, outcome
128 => 22.6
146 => 22.6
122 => 22.2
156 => 21.1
